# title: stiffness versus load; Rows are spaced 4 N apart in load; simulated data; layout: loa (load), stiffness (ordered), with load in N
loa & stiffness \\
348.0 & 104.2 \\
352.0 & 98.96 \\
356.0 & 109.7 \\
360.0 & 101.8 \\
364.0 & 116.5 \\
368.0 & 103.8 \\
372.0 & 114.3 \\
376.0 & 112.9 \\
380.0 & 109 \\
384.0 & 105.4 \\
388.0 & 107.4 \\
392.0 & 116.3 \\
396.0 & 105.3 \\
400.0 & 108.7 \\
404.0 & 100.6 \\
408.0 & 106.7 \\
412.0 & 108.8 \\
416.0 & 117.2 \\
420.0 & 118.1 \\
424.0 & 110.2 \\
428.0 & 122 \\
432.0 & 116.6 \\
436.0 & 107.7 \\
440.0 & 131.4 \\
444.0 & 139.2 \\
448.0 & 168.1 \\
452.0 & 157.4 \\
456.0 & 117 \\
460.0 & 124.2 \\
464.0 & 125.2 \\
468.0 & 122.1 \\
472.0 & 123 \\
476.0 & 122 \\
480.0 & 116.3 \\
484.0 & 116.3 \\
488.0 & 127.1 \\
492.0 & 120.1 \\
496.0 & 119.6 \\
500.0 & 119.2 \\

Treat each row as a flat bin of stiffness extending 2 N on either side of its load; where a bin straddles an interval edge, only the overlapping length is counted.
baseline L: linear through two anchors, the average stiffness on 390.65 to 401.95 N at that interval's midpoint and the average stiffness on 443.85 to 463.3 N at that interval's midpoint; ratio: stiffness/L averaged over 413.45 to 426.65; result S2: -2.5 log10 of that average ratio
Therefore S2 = 0.07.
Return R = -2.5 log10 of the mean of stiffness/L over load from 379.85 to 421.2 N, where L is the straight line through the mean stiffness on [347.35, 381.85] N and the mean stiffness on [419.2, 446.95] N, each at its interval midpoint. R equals 0.06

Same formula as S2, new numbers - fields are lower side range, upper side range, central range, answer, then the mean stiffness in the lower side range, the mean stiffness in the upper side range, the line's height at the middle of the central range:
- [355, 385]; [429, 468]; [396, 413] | 0.12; 109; 131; 119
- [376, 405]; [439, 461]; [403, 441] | 0.10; 108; 141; 125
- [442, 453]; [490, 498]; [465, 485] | 0.12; 155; 120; 134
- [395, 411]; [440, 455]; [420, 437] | 0.14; 106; 149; 131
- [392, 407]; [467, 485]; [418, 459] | -0.14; 107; 120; 113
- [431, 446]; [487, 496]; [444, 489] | -0.05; 124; 122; 123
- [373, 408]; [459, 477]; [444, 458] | -0.22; 108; 123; 120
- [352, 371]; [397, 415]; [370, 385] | -0.04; 107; 107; 107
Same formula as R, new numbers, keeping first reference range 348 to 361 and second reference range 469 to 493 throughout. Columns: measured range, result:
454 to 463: -0.03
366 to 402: -0.02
